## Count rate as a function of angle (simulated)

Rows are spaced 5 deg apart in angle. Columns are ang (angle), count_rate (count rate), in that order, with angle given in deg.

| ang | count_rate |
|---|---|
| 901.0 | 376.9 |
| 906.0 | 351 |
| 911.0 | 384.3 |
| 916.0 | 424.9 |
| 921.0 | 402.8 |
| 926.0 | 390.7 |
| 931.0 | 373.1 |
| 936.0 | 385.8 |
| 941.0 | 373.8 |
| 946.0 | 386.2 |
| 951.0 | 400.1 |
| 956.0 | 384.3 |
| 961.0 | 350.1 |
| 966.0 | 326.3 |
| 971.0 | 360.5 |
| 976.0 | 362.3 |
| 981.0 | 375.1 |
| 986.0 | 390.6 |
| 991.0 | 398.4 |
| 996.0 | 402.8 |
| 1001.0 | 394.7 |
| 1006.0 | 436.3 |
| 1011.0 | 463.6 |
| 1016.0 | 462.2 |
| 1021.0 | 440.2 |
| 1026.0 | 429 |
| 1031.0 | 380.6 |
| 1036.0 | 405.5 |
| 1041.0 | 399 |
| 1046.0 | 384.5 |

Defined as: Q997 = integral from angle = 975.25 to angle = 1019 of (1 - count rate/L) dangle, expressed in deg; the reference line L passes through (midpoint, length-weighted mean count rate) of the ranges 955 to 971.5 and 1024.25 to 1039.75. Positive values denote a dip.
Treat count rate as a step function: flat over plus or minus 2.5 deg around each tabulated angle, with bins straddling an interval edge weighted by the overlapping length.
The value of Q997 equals -3.9 deg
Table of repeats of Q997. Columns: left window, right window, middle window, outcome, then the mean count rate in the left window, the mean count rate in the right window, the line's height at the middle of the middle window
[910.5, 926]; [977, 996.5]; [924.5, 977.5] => 3.32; 404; 388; 397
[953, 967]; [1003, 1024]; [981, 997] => 0.55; 358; 449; 407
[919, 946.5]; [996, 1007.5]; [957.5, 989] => 3.00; 385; 411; 400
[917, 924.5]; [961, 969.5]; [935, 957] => -1.18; 406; 337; 367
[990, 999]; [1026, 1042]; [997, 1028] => -2.77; 401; 400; 400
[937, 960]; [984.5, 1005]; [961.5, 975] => 1.53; 384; 400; 391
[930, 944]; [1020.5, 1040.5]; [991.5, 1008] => -0.39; 378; 410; 399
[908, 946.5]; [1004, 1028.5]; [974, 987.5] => 1.55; 390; 446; 424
